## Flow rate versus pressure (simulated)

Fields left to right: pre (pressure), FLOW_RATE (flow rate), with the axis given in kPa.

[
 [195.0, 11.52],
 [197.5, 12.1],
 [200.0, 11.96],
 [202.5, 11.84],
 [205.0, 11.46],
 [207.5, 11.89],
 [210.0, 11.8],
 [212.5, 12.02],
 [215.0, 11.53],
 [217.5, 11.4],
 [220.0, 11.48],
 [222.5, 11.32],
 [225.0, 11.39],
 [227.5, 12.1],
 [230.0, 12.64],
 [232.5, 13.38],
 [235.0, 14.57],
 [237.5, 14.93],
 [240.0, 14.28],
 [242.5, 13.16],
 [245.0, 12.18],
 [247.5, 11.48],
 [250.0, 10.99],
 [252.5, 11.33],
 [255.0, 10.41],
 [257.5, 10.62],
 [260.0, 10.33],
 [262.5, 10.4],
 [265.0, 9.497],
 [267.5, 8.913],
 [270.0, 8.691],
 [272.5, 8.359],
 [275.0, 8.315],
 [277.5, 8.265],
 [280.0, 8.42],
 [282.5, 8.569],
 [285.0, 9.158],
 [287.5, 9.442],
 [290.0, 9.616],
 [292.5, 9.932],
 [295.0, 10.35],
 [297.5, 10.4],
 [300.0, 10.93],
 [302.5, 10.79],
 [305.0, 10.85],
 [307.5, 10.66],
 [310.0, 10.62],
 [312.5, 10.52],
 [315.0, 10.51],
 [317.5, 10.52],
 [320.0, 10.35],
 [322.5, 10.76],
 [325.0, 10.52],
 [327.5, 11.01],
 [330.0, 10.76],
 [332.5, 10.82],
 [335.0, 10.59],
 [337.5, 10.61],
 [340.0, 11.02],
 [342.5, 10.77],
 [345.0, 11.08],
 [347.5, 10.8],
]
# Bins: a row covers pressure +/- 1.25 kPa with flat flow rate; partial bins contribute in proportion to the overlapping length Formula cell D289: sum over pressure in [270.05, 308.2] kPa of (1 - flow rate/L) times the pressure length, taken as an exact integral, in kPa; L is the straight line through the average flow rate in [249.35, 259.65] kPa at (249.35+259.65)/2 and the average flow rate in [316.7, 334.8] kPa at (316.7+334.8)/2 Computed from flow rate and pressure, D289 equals 4.2 kPa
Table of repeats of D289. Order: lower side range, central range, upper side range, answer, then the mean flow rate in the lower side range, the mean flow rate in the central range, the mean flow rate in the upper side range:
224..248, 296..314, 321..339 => 1.1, 13.1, 10.7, 10.7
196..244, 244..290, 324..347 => 7.9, 12.4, 9.73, 10.8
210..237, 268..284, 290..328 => 3.9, 12.2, 8.47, 10.5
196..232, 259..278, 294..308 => 3.4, 11.8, 9.11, 10.7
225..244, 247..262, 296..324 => 2.2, 13.4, 10.8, 10.6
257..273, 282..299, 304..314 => 0.8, 9.55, 9.7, 10.7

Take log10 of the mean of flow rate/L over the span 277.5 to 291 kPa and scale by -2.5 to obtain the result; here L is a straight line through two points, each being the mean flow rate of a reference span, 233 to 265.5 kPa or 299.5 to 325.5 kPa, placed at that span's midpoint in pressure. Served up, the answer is 0.244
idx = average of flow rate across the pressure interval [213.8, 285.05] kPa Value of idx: 11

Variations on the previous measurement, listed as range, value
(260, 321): 9.76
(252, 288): 9.34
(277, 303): 9.63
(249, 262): 10.7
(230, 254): 12.9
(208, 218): 11.7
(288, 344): 10.6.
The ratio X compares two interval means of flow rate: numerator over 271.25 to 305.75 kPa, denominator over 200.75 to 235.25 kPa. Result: 0.8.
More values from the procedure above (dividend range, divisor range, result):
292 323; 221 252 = 0.83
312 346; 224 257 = 0.86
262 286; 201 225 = 0.76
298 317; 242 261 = 0.95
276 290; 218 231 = 0.75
